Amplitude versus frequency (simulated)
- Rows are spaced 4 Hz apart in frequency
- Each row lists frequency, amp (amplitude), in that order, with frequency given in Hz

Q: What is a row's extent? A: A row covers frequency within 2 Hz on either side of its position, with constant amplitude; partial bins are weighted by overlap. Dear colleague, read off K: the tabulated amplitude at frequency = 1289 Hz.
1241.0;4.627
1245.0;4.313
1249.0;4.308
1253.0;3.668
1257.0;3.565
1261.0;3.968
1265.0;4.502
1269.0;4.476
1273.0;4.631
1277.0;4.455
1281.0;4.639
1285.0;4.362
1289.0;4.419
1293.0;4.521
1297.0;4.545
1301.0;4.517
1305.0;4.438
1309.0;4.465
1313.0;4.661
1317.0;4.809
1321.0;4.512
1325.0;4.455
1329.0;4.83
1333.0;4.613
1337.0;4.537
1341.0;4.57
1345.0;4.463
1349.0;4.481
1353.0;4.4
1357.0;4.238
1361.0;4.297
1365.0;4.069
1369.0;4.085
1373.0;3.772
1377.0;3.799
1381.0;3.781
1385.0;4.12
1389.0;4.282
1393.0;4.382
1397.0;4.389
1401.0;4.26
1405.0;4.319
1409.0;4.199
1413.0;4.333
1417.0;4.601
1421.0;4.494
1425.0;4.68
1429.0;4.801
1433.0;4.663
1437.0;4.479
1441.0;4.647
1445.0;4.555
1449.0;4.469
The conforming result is 4.419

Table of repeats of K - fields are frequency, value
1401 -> 4.26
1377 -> 3.799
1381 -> 3.781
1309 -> 4.465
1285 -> 4.362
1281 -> 4.639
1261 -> 3.968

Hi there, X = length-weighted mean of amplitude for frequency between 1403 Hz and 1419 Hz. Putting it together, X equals 4.36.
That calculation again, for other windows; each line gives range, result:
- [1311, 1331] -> 4.65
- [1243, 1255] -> 4.1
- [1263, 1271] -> 4.49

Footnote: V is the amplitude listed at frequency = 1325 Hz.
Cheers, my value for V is 4.455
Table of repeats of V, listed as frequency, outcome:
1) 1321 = 4.512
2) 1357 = 4.238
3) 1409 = 4.199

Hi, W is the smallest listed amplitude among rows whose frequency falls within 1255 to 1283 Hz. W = 3.565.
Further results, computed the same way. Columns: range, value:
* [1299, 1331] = 4.438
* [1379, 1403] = 3.781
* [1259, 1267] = 3.968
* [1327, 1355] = 4.4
